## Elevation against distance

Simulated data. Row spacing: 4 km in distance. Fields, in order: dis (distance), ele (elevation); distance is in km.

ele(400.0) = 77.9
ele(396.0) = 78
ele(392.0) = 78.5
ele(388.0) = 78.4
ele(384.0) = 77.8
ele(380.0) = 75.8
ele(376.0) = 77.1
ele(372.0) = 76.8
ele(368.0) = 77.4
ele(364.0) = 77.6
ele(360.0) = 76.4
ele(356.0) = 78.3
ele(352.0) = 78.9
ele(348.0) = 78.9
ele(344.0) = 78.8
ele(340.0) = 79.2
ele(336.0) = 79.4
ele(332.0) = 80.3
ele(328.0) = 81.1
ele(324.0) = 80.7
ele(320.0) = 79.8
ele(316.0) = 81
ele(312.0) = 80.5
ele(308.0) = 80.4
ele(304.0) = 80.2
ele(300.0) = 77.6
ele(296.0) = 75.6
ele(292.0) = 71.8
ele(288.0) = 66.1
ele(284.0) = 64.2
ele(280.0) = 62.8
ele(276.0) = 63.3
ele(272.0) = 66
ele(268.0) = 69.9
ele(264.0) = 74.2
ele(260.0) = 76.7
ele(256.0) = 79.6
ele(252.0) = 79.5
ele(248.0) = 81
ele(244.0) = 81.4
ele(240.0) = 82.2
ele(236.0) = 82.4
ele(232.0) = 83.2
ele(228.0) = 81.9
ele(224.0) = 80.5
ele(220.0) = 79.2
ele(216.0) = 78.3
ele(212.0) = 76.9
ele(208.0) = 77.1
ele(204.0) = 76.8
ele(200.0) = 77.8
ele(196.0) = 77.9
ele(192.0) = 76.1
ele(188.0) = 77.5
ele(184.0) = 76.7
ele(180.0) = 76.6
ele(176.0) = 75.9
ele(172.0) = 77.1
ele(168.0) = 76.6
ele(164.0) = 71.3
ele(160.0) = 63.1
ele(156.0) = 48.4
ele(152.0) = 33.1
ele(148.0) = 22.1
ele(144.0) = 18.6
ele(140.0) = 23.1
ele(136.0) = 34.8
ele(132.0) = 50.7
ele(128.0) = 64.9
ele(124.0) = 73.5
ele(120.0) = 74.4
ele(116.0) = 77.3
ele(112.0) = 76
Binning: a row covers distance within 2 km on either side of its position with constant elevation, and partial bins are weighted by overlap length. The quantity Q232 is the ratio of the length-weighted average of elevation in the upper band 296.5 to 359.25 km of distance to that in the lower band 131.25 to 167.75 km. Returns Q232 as 1.9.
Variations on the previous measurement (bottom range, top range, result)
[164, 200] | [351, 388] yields 1.01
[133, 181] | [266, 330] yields 1.44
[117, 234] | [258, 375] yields 1.15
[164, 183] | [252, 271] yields 0.99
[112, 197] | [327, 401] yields 1.29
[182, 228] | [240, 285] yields 0.94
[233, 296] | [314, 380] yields 1.07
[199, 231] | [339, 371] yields 0.99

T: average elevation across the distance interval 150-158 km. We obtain 40.8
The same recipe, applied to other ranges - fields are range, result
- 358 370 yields 77.1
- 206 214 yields 77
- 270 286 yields 64.1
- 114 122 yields 75.8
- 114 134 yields 68.2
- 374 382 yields 76.4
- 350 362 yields 77.9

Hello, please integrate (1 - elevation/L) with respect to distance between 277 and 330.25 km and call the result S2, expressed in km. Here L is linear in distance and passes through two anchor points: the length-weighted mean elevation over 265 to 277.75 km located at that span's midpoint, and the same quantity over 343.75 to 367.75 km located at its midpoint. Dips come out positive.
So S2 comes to -2.9 km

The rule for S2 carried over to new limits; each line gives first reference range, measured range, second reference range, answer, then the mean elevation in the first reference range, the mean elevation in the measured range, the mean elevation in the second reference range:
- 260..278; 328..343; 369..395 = -1.2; 69.3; 79.8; 77.4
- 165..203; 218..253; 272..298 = -4.6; 76.8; 81.3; 67.2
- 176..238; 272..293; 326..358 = 3.6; 78.5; 65.4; 79.4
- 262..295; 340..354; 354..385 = -0.8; 67.5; 78.9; 77.1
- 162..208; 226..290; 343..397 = 1.9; 76.4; 74.7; 77.7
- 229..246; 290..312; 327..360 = 0.8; 82.3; 77.4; 79.1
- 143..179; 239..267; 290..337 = -3.7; 55.6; 78.8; 79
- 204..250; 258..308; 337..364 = 5.2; 80.2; 71.1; 78.4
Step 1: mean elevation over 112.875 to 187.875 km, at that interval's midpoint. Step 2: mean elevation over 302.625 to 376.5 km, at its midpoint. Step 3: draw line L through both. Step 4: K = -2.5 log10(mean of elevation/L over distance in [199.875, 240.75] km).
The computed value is -0.20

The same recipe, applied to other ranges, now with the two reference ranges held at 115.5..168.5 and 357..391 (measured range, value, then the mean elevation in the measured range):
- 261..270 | -0.12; 72.6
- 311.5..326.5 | -0.14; 80.5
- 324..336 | -0.12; 80.5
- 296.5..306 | -0.14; 78.4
